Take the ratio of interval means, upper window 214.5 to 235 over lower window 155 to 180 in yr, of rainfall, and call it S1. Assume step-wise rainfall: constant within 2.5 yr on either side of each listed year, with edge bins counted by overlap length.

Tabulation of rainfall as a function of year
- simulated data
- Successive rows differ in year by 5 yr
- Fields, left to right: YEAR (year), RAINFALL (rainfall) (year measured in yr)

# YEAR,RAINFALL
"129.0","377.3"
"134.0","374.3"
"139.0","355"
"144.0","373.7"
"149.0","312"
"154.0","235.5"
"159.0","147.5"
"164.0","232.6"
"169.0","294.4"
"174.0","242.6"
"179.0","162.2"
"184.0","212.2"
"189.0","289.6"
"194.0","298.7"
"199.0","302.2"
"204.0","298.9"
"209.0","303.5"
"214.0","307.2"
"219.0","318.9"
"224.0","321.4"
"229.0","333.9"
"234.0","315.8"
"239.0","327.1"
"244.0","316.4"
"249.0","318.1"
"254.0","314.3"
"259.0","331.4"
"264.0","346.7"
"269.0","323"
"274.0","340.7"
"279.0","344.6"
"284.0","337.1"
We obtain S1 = 1.46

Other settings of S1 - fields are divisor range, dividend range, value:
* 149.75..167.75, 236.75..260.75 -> 1.45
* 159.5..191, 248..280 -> 1.43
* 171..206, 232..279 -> 1.27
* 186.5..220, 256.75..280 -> 1.12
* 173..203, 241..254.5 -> 1.25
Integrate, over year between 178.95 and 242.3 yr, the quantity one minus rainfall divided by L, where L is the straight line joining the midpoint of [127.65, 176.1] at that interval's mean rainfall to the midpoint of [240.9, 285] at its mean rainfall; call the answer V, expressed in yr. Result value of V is 3.3 yr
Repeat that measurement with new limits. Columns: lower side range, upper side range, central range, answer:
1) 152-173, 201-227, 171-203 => 1.7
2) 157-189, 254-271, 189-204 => -2.9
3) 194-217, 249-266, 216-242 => -0.7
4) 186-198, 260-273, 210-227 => -0.4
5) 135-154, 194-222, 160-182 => 6.5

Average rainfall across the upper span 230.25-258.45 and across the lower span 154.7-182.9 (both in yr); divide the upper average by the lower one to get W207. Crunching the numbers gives 1.47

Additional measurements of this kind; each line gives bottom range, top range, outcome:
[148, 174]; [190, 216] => 1.25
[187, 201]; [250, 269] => 1.11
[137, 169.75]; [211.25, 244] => 1.16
